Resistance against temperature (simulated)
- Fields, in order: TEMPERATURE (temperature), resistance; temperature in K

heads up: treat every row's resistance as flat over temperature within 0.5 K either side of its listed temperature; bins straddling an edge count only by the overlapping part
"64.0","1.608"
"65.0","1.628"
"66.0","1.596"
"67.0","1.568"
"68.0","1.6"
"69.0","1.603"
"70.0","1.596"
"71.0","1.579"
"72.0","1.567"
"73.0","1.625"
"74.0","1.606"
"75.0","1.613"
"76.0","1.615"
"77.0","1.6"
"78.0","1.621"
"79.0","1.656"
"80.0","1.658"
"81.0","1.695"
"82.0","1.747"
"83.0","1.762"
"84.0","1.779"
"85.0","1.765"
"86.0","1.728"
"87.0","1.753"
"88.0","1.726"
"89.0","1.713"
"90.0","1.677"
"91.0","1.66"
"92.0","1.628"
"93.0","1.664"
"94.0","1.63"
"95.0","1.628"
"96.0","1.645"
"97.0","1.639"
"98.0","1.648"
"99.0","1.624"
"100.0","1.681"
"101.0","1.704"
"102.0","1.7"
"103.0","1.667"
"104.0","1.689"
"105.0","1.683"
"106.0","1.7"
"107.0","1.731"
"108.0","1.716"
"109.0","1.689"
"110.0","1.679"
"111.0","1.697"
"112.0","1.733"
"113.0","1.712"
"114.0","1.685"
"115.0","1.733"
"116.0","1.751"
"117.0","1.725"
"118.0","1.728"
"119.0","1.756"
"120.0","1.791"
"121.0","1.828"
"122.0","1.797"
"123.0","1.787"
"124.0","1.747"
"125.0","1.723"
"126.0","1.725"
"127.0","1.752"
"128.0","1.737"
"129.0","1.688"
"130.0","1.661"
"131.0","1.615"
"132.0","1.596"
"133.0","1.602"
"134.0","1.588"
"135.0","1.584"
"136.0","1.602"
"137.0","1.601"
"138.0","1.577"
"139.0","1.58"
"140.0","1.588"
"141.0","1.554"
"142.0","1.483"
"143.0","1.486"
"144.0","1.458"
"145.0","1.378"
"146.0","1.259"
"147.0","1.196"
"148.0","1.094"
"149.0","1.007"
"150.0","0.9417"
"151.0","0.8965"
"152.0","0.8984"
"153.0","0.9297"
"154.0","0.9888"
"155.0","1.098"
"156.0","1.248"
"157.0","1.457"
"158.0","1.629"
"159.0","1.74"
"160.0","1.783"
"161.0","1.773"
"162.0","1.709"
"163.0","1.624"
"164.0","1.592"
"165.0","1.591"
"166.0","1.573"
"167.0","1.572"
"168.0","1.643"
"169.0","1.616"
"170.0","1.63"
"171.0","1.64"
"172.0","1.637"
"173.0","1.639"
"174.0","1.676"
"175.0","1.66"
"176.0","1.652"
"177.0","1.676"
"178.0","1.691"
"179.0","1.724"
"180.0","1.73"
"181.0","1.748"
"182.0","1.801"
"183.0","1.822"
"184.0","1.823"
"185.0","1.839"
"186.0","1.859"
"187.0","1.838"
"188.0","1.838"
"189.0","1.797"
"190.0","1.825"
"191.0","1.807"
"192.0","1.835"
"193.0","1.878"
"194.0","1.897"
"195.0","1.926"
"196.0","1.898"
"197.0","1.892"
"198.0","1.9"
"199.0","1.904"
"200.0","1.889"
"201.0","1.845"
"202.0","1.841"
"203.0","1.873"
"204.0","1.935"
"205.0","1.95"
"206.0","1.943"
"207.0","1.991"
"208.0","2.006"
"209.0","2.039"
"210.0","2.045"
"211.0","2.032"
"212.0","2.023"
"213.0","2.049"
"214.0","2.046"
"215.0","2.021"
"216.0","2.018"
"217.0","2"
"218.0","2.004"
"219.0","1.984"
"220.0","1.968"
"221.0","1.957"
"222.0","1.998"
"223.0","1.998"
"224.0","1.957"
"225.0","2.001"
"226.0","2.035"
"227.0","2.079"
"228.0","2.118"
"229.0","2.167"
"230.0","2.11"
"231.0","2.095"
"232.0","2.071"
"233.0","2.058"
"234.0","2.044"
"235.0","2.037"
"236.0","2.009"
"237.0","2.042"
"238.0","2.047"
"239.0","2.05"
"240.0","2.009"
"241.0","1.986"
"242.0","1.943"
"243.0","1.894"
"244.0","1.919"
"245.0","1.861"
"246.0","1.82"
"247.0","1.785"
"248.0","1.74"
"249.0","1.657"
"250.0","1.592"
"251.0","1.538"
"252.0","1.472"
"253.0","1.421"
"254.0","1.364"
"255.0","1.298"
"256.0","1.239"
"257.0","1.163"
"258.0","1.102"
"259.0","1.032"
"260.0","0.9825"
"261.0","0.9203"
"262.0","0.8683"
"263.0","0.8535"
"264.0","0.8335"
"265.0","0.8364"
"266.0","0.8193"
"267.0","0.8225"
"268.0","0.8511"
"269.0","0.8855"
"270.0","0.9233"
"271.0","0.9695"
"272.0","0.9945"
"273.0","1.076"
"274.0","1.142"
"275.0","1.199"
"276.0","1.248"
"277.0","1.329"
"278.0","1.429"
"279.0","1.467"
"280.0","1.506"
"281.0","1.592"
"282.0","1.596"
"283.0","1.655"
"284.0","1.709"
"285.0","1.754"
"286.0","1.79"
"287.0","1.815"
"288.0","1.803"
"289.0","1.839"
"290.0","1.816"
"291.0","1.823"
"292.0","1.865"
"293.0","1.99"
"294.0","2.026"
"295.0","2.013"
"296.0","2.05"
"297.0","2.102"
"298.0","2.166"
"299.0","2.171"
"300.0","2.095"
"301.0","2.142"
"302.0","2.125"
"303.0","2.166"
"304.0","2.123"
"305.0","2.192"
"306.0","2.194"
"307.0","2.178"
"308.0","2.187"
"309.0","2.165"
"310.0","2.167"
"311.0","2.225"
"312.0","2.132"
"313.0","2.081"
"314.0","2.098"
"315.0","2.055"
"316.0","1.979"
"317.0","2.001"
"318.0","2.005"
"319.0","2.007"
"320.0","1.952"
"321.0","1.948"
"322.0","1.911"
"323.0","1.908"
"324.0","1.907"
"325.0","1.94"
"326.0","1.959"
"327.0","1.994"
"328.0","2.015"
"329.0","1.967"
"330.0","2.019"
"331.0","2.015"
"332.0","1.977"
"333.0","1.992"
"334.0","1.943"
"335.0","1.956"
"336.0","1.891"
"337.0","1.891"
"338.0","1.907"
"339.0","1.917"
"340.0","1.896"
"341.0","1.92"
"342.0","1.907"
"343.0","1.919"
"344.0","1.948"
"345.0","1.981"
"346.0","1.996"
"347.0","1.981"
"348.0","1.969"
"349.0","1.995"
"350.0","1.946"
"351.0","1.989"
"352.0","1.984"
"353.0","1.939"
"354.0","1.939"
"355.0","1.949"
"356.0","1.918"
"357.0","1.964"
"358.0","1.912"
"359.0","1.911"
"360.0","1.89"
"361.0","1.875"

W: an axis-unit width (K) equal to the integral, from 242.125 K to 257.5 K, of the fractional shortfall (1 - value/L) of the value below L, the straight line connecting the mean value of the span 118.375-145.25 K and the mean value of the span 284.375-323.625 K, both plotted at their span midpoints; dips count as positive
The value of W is 2.5 K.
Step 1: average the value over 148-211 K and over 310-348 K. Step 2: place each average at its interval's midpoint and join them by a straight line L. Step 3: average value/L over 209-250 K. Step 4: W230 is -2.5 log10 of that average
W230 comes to -0.12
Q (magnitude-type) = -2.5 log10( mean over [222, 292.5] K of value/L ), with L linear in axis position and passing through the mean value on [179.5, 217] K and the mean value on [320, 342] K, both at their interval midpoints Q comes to 0.219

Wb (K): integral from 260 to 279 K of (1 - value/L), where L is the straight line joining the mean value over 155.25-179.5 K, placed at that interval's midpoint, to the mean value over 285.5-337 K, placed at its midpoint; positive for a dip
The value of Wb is 8.9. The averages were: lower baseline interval 1.63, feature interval 1.01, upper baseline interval 2.02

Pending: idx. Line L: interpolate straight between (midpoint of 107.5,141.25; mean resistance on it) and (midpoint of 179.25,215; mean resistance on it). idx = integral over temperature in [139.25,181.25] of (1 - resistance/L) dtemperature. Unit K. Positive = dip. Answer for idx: 7.5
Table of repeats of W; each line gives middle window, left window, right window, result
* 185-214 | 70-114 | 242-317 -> -4.7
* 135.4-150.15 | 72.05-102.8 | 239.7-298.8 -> 2.0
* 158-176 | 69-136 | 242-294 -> -0.9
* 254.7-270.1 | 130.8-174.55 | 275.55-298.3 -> 6.7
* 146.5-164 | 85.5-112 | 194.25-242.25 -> 5.1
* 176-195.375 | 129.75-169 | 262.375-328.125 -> -3.7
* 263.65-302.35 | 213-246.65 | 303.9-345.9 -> 8.9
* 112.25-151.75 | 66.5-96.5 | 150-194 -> 1.7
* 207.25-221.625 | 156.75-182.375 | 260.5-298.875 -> -4.0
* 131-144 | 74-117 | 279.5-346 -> 1.3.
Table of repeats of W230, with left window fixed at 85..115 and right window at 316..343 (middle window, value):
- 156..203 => 0.022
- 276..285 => 0.231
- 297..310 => -0.125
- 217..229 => -0.106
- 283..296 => 0.030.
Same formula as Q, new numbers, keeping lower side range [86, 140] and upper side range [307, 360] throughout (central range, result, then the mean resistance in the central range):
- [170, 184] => 0.04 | 1.7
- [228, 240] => -0.12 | 2.07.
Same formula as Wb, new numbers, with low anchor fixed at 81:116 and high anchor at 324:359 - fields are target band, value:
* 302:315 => -1.6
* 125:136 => 0.5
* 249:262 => 4.2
